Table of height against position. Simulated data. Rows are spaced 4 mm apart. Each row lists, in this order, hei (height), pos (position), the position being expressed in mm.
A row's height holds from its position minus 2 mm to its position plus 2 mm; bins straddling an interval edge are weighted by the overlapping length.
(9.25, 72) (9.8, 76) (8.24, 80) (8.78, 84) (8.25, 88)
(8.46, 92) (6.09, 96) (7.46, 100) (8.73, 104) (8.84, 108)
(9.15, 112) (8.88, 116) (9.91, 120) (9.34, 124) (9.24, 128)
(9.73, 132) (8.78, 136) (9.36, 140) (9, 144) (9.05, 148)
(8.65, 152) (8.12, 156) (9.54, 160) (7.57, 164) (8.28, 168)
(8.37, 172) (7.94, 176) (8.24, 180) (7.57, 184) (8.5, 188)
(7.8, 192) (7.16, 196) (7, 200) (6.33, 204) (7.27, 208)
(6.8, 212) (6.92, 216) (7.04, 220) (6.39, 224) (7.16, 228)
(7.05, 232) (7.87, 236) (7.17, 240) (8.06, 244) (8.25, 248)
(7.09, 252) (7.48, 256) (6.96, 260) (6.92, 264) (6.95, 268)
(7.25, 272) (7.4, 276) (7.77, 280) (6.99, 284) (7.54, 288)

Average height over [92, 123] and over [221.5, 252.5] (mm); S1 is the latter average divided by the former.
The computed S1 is 0.87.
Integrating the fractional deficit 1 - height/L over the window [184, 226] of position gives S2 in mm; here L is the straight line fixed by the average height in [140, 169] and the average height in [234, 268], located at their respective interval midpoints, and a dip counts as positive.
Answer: 4.7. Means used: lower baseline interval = 8.66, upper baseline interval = 7.44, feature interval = 7.14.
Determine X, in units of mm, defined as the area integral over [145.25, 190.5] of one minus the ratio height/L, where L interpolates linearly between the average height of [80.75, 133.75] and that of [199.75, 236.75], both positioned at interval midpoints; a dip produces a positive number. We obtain -3.6 mm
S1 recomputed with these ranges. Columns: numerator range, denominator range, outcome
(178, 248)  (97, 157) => 0.82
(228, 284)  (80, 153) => 0.84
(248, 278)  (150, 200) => 0.89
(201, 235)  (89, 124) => 0.81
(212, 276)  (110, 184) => 0.82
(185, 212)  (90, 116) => 0.89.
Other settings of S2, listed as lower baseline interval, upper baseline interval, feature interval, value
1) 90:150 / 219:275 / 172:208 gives 1.66 mm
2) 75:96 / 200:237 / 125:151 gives -4.46 mm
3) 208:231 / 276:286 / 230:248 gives -1.42 mm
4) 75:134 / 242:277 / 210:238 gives 2.34 mm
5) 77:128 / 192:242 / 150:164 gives -1.36 mm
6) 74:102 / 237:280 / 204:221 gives 1.49 mm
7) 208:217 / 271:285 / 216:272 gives -0.72 mm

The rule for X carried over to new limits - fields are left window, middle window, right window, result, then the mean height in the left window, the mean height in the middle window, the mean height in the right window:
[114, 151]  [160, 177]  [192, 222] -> -0.1 mm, 9.24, 8.22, 6.99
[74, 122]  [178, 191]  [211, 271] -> -0.6 mm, 8.55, 8.08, 7.21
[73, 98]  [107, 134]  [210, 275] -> -4.2 mm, 8.31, 9.32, 7.21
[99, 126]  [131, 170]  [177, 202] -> -2.0 mm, 8.95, 8.78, 7.72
